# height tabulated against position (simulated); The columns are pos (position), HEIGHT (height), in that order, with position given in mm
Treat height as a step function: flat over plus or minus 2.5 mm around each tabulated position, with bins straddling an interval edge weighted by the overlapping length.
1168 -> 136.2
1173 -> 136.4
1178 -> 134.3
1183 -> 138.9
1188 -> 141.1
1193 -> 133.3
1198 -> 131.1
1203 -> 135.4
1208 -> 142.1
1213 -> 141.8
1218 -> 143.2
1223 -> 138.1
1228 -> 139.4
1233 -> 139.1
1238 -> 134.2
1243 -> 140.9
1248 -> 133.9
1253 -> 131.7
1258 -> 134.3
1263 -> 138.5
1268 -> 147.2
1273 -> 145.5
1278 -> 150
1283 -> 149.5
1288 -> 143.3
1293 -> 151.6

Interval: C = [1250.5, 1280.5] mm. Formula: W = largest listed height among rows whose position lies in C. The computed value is 150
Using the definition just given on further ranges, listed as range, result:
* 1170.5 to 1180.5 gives 136.4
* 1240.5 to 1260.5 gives 140.9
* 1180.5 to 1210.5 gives 142.1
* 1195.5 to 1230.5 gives 143.2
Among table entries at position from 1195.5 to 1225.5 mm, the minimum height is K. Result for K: 131.1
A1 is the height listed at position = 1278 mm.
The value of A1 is 150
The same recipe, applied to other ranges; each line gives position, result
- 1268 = 147.2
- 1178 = 134.3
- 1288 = 143.3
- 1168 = 136.2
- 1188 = 141.1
